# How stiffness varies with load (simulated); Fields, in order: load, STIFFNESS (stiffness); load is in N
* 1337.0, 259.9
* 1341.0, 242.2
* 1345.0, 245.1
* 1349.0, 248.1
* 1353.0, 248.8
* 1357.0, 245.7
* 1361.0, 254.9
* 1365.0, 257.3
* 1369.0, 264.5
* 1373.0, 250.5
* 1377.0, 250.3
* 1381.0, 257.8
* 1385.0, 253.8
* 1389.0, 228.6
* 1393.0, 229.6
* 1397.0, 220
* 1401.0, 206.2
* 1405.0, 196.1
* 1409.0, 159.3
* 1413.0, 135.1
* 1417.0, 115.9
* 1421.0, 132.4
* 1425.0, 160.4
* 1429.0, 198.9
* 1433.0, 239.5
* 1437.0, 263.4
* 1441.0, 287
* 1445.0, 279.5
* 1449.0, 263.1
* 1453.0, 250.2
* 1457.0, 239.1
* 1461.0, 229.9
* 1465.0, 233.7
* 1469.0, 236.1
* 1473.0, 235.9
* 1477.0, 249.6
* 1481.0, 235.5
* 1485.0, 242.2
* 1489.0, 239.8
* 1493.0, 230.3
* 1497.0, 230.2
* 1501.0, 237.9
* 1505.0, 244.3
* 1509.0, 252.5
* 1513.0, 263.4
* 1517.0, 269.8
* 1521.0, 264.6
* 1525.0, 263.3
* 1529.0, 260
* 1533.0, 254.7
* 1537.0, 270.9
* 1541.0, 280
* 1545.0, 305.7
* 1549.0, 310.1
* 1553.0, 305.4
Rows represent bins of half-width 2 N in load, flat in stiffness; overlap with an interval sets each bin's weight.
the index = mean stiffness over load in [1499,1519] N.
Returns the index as 254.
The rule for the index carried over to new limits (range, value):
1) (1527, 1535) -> 257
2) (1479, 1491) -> 239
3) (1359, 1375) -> 257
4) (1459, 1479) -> 237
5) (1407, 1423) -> 136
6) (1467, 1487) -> 240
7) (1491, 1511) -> 239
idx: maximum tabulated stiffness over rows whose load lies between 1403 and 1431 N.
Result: 198.9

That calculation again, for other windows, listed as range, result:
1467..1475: 236.1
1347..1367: 257.3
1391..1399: 229.6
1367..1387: 264.5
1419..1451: 287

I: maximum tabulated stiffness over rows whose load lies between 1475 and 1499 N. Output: 249.6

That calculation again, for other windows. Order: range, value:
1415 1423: 132.4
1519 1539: 270.9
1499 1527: 269.8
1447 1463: 263.1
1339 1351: 248.1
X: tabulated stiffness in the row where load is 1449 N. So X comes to 263.1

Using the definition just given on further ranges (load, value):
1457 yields 239.1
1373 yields 250.5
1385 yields 253.8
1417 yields 115.9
